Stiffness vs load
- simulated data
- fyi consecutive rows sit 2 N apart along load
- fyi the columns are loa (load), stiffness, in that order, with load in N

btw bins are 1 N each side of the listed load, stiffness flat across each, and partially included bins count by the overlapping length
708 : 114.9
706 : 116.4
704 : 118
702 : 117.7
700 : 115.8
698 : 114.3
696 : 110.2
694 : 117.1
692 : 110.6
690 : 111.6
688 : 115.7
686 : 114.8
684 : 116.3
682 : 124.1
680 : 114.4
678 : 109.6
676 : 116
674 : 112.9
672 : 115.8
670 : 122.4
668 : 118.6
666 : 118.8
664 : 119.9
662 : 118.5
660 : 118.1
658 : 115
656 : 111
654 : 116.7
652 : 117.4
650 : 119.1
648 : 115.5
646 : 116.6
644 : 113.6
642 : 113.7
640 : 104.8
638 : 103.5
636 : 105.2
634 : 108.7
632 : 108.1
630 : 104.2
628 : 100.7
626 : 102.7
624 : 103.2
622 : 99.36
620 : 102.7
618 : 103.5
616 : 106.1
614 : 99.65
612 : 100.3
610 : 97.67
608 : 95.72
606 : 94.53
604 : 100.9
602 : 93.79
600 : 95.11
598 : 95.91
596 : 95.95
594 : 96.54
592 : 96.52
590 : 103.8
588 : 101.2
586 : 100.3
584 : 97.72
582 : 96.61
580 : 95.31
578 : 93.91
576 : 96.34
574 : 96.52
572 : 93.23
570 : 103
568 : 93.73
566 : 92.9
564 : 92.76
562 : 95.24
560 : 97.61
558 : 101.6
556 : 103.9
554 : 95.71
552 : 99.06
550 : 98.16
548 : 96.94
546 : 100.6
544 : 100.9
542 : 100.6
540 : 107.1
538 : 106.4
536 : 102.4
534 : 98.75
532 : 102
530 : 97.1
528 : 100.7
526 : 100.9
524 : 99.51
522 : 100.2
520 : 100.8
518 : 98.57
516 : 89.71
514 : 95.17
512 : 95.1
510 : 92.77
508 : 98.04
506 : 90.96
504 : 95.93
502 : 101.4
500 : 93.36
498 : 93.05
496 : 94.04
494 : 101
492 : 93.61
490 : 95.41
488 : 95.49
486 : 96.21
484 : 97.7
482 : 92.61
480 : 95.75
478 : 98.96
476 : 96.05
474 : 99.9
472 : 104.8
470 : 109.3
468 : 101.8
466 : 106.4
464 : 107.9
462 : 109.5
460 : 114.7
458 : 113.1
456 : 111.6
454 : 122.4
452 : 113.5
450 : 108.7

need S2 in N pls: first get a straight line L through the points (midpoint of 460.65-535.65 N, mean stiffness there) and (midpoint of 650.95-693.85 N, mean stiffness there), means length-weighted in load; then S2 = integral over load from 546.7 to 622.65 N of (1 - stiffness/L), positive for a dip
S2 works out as 6.6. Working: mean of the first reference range 98.5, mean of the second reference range 116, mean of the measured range 97.9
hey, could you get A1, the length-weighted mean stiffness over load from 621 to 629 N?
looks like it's 101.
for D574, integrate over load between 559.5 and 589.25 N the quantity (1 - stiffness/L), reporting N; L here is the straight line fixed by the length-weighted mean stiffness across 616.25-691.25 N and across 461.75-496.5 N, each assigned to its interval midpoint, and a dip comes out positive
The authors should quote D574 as 2.8 N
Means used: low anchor 99.7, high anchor 112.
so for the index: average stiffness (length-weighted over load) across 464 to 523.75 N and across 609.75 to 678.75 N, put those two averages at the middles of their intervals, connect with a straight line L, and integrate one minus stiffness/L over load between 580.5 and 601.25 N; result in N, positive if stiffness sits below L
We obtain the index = 1.6 N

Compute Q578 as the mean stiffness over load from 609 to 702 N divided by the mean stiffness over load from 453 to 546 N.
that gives 1.11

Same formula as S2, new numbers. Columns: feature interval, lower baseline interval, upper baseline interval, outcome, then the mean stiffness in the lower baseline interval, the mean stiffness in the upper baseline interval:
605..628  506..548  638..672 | 2.1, 99.1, 116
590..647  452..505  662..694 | 5.0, 102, 116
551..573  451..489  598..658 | 1.6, 105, 105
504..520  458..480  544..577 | 1.0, 105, 97.4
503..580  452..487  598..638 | 3.8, 105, 101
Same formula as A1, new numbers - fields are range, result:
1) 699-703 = 117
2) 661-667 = 119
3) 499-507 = 95.4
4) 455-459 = 112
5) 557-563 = 98.1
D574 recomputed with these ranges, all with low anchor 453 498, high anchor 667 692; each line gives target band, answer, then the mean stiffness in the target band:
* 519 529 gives 0.5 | 100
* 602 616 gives 1.6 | 98.4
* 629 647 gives 0.7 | 109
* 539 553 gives 0.9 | 100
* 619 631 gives 1.1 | 102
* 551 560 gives 0.7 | 99.8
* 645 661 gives -0.3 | 116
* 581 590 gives 0.8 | 99.5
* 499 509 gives 0.8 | 95.9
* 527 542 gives 0.6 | 102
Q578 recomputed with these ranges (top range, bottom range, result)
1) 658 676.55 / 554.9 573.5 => 1.21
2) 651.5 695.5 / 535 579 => 1.18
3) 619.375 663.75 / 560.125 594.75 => 1.14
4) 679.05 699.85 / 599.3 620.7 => 1.16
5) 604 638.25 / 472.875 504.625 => 1.06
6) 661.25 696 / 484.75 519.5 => 1.22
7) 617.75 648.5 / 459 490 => 1.05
